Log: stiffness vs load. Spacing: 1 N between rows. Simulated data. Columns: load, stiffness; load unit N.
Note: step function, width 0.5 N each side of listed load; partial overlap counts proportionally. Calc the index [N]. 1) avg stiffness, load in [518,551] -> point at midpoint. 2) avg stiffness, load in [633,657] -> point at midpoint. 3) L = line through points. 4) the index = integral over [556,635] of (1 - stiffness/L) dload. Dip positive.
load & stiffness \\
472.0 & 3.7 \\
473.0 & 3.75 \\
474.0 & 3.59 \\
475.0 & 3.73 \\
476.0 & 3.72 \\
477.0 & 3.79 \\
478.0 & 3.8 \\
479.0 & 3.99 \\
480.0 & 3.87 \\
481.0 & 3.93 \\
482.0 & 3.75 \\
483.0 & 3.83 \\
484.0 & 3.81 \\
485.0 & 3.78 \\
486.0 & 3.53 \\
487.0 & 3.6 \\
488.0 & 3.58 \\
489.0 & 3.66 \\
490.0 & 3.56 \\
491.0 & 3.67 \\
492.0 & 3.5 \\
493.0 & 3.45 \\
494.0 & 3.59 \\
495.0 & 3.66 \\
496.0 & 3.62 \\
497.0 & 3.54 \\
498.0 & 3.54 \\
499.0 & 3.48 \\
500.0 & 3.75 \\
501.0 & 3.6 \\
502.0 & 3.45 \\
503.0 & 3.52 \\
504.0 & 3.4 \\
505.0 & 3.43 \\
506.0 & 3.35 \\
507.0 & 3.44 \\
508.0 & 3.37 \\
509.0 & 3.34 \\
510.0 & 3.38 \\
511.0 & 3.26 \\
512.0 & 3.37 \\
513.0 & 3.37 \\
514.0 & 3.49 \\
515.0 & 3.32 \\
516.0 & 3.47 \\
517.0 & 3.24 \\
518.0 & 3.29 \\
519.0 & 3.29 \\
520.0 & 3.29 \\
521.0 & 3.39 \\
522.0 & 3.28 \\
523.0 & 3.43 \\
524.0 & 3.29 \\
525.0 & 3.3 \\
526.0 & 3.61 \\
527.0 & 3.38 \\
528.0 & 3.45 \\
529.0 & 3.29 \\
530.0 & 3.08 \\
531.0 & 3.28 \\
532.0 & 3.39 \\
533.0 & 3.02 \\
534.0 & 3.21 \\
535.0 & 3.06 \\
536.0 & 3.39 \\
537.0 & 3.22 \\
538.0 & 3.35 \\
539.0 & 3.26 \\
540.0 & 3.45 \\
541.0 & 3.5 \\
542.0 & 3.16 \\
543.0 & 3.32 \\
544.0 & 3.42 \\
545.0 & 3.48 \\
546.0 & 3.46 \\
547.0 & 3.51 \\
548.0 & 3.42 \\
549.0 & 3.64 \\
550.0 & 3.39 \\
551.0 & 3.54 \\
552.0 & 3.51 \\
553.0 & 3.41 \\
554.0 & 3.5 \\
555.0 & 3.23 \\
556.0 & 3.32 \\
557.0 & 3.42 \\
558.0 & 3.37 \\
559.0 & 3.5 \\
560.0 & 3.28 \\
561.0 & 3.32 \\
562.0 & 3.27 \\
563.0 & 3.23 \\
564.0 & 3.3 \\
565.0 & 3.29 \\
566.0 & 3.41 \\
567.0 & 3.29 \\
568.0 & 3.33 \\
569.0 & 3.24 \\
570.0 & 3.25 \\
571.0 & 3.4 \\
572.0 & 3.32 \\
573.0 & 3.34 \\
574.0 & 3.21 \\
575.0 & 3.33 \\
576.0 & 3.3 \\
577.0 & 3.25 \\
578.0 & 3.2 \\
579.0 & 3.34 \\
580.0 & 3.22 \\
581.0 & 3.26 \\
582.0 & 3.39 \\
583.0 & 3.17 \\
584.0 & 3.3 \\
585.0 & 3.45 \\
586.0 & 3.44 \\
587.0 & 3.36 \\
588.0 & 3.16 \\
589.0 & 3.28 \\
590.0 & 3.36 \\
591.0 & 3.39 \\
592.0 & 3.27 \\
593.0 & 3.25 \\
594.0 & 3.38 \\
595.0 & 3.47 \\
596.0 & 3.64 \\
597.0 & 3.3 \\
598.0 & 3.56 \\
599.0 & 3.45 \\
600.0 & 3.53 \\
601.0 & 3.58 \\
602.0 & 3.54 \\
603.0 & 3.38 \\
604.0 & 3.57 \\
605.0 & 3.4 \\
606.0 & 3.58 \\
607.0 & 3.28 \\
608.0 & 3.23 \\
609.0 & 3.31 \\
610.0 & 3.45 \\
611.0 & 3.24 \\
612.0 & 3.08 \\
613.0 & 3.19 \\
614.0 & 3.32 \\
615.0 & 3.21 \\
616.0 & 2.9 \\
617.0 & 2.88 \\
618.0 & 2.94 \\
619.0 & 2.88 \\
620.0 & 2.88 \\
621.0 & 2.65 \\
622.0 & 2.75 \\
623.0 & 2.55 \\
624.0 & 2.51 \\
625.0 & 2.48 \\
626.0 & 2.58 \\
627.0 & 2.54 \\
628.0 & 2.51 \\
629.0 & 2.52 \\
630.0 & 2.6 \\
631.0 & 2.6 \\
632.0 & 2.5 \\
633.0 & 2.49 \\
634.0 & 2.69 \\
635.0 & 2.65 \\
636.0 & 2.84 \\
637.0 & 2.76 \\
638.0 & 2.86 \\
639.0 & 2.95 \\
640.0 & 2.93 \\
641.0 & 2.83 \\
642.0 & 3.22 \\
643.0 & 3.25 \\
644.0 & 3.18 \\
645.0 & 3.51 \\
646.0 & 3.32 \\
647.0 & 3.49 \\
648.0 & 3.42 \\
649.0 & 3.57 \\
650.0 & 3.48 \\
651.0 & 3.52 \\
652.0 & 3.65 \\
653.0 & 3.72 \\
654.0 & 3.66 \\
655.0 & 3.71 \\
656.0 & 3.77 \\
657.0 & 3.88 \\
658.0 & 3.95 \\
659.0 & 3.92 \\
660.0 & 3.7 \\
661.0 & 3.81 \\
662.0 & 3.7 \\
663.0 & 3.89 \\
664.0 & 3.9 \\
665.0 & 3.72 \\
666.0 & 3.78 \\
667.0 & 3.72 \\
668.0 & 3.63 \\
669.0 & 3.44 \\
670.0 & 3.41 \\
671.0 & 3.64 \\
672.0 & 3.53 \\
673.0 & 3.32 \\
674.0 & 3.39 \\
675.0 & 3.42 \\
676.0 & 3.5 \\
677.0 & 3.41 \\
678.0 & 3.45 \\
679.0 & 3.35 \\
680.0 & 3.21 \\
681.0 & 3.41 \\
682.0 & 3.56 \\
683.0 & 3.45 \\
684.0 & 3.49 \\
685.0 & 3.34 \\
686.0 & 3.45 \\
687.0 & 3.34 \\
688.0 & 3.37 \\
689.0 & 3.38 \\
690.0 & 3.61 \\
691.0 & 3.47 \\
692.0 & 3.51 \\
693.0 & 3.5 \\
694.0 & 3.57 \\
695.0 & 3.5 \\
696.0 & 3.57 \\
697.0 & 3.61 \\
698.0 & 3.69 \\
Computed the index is 3.0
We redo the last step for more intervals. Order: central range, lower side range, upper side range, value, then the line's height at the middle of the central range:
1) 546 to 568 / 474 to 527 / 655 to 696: 1.0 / 3.54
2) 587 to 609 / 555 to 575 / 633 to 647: -1.6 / 3.18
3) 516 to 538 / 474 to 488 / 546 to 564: 1.5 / 3.54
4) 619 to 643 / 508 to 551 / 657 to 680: 5.7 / 3.54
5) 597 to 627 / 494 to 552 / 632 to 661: 1.9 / 3.34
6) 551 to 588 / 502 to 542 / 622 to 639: -3.7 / 3.02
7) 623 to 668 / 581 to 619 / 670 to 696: 2.2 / 3.39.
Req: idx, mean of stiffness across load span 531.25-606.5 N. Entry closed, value 3.36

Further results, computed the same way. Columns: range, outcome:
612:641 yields 2.76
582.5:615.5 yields 3.37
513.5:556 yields 3.36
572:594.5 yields 3.3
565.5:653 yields 3.17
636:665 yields 3.48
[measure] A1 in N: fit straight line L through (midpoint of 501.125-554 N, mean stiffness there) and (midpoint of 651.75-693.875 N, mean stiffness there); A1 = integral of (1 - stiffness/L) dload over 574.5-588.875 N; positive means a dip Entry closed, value 0.61 N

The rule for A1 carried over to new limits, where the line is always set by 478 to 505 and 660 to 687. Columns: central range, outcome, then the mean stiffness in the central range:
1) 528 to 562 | 2.4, 3.35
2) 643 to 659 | -0.2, 3.59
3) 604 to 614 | 0.7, 3.32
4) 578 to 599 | 1.4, 3.35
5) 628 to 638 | 2.6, 2.63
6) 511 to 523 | 0.9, 3.35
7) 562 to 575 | 1.1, 3.3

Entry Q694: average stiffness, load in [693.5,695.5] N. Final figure 3.54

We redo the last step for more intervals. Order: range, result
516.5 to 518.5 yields 3.27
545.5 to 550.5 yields 3.48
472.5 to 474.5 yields 3.67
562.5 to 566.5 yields 3.31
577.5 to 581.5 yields 3.25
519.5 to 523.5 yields 3.35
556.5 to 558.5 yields 3.4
